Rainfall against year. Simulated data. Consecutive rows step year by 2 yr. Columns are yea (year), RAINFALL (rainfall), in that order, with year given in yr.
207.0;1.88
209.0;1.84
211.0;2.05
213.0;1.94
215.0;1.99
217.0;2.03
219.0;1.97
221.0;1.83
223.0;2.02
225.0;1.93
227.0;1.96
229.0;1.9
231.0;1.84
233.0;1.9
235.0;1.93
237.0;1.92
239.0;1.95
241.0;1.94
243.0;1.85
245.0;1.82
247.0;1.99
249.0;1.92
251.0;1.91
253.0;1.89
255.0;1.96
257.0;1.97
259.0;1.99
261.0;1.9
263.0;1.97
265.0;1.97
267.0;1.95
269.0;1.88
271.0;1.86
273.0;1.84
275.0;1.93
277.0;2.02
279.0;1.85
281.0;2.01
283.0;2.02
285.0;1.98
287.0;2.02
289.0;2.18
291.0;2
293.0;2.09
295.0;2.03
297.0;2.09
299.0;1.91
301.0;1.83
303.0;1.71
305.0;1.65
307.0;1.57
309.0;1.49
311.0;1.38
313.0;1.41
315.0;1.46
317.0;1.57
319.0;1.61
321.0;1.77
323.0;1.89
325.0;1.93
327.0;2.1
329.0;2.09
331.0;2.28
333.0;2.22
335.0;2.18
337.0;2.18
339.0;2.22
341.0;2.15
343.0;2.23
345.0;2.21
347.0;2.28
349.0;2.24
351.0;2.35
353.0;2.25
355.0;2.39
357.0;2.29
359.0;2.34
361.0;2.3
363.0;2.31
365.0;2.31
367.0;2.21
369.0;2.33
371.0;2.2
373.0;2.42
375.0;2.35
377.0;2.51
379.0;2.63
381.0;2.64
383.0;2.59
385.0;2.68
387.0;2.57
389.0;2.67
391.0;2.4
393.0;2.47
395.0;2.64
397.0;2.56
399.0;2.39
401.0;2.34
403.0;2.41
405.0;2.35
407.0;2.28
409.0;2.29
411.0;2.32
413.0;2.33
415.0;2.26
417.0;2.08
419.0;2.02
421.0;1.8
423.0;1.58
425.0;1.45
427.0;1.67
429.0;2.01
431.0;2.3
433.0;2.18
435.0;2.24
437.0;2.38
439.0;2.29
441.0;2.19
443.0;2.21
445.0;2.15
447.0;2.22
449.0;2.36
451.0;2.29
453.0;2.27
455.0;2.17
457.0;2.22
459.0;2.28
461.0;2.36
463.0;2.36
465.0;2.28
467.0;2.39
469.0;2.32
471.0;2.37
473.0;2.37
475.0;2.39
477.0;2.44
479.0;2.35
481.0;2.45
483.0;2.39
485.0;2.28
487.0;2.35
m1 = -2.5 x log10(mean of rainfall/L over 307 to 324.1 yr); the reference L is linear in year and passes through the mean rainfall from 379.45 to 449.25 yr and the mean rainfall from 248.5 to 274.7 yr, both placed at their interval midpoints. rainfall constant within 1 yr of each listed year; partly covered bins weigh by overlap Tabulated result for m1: 0.28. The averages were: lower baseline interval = 1.92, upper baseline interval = 2.27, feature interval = 1.57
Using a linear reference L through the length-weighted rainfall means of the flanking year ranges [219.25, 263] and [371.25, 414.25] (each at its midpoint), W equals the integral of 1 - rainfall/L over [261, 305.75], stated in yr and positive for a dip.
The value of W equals 2.7 yr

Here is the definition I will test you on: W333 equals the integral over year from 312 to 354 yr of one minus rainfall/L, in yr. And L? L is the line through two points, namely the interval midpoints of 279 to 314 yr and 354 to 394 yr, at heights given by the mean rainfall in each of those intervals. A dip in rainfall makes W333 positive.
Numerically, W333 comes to 2.0 yr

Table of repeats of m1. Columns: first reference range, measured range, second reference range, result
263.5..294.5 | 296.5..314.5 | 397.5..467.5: 0.21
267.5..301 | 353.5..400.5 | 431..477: -0.14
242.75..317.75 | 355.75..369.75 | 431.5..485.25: -0.11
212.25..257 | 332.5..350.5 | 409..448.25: -0.10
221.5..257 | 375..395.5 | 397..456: -0.21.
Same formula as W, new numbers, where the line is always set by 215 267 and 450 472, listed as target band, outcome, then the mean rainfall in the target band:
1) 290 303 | 0.35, 1.97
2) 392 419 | -1.75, 2.35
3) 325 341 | -0.59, 2.16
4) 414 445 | 2.78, 2.05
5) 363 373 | -0.64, 2.28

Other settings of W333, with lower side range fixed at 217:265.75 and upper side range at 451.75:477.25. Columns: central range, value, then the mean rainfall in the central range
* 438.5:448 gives 0.31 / 2.21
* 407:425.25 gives 1.49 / 2.05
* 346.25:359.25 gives -1.10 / 2.3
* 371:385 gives -2.21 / 2.51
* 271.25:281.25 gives 0.36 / 1.92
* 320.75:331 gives 0.38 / 2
